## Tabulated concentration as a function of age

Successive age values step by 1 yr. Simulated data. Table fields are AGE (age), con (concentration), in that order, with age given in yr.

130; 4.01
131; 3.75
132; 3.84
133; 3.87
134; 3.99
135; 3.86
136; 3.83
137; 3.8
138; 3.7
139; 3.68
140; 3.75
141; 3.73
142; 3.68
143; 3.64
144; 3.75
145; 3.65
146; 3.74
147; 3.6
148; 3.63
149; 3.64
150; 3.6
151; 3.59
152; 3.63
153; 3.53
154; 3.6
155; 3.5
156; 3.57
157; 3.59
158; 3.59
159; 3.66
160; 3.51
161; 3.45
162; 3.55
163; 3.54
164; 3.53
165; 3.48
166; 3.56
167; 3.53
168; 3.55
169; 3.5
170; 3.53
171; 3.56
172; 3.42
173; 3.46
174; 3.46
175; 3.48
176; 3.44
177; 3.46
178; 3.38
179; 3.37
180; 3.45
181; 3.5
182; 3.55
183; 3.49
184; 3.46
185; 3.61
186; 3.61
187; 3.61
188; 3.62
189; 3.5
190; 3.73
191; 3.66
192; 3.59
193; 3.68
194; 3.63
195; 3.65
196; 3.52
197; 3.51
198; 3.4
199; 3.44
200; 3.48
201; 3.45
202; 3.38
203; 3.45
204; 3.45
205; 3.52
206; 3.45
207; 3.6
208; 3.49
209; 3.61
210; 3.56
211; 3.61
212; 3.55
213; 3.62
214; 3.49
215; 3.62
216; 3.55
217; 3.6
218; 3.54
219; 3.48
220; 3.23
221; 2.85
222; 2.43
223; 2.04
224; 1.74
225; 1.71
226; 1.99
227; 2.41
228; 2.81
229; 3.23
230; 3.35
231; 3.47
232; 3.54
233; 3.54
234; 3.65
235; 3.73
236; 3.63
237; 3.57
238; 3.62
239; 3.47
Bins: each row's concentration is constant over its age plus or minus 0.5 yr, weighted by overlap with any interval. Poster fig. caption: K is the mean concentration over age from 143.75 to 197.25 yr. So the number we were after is 3.55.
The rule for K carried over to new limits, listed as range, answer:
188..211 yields 3.54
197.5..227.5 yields 3.19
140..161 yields 3.62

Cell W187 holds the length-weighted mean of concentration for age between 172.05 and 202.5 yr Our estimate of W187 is 3.52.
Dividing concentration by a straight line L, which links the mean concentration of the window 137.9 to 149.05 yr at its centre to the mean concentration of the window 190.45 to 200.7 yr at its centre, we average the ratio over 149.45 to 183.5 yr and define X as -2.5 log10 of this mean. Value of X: 0.03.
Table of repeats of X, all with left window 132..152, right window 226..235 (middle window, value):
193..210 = -0.04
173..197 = -0.02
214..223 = 0.02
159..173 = 0.02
